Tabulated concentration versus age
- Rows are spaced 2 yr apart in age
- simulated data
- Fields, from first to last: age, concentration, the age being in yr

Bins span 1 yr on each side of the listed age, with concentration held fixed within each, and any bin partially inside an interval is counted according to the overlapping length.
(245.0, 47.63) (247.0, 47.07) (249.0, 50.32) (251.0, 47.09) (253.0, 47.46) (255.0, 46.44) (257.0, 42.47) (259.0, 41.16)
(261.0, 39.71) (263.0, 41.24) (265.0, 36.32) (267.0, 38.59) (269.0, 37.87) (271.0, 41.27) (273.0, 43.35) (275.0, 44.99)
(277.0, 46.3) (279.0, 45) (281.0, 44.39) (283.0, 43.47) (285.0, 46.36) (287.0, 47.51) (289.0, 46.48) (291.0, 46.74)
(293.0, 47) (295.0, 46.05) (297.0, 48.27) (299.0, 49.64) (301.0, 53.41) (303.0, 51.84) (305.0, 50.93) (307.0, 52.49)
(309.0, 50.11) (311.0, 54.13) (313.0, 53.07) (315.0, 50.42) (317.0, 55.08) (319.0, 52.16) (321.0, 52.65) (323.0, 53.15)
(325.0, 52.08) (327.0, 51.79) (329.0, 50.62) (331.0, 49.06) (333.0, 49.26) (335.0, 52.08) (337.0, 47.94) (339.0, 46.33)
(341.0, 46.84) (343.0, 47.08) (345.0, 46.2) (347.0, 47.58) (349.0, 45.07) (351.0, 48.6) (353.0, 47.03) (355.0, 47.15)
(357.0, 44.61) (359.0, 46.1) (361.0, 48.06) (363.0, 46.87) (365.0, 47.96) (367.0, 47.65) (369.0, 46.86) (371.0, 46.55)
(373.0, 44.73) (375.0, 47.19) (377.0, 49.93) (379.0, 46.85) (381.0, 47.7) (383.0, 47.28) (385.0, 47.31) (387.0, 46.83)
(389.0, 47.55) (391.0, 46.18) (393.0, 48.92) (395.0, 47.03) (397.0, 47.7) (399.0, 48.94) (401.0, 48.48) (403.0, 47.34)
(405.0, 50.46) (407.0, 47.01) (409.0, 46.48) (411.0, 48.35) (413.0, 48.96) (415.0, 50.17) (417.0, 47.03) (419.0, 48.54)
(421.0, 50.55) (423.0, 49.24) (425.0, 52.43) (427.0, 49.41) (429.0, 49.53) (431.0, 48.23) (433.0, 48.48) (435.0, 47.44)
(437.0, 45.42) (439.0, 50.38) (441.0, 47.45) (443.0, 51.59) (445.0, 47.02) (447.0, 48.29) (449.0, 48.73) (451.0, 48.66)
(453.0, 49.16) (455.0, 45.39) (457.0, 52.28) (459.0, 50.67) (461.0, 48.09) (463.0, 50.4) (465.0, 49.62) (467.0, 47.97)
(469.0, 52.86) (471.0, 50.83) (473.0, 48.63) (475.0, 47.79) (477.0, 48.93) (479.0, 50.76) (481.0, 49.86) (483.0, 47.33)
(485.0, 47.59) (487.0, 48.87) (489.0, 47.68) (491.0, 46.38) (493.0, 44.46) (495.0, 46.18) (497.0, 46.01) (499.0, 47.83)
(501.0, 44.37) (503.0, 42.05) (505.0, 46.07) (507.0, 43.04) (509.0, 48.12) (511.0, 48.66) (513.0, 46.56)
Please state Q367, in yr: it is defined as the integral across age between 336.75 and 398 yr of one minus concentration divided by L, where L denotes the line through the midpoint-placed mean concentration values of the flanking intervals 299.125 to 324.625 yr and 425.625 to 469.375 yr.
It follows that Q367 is 4.7 yr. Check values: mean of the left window 52.3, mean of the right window 48.9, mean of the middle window 47.1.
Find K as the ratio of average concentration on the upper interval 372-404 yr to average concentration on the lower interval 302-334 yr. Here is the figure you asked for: 0.9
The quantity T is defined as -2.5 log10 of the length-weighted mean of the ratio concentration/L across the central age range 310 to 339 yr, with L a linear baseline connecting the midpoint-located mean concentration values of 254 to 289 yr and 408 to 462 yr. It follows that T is -0.15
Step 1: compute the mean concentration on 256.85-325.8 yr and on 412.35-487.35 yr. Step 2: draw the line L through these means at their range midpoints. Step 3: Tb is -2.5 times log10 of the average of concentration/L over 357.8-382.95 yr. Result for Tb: 0.02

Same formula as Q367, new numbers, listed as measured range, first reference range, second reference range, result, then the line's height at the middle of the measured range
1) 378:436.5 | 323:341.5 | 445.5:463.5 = 1.23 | 49.3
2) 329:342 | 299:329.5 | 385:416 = 0.62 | 51.2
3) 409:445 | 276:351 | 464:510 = -0.60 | 48.1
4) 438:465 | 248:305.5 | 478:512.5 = -1.54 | 46.5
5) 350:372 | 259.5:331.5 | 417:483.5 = 0.54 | 48.2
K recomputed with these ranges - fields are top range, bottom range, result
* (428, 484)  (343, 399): 1.04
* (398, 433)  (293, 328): 0.95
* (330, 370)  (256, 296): 1.09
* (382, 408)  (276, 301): 1.02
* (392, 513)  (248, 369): 1.02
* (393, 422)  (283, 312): 0.98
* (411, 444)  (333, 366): 1.04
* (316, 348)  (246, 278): 1.16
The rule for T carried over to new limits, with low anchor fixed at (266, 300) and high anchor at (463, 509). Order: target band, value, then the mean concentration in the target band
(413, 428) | -0.065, 49.6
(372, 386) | -0.026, 47.3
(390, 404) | -0.032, 47.8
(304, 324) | -0.158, 52.4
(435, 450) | -0.031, 48.3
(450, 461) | -0.044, 49.1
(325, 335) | -0.114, 50.6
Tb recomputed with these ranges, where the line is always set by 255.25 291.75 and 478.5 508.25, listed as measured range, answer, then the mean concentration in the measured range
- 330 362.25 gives -0.08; 47.4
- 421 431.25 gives -0.10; 50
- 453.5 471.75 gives -0.08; 49.8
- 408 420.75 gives -0.07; 48.4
